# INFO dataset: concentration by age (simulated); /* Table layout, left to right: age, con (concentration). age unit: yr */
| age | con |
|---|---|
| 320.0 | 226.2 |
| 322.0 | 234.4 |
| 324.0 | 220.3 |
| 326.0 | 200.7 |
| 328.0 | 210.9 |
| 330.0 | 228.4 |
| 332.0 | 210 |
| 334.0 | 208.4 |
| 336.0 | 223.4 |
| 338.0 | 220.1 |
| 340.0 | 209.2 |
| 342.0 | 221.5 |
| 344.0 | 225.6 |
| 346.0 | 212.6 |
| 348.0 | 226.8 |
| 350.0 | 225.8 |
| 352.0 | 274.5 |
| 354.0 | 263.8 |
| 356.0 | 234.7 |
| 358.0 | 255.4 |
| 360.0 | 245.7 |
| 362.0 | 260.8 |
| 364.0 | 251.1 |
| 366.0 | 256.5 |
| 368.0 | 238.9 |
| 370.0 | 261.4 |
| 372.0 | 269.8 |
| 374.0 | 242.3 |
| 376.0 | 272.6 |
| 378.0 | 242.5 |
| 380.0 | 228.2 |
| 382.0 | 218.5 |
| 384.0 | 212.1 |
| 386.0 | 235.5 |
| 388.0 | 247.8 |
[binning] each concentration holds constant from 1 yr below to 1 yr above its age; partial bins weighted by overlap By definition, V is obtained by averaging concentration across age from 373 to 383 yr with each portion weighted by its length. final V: 241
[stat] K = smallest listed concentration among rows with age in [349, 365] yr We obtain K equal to 225.8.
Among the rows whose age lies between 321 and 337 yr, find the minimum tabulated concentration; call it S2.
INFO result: 200.7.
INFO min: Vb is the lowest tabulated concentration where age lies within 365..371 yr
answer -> 238.9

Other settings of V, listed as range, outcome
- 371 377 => 262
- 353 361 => 250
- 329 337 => 218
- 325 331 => 213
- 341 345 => 224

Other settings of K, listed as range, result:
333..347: 208.4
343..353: 212.6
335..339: 220.1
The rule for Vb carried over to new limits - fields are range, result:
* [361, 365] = 251.1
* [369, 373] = 261.4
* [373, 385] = 212.1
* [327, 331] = 210.9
